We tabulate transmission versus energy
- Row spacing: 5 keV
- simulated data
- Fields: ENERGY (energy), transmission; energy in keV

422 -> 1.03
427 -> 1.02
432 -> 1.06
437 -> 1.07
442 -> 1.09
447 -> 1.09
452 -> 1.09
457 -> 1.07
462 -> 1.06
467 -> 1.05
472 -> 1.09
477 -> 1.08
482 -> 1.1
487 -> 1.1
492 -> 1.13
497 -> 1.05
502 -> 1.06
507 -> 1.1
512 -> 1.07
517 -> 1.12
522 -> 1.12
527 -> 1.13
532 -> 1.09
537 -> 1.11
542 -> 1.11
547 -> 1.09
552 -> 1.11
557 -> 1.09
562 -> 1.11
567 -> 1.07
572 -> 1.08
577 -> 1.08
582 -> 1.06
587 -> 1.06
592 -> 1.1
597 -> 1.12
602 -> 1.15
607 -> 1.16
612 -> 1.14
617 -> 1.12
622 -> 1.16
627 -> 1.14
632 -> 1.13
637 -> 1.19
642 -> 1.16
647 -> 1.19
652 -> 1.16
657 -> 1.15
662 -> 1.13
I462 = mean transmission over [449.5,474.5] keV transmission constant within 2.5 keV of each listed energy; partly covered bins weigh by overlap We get 1.07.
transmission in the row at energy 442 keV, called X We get 1.09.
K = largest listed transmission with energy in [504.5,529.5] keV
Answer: 1.13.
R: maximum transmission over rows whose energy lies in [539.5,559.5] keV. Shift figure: 1.11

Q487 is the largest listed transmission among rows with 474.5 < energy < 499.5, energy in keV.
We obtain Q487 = 1.13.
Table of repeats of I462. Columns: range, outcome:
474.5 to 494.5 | 1.1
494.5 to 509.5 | 1.07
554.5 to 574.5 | 1.09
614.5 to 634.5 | 1.14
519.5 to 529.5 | 1.12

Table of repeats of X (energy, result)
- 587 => 1.06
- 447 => 1.09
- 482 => 1.1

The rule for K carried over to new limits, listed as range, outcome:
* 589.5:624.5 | 1.16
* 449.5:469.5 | 1.09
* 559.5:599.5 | 1.12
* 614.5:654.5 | 1.19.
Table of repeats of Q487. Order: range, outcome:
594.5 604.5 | 1.15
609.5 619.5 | 1.14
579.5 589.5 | 1.06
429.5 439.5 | 1.07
